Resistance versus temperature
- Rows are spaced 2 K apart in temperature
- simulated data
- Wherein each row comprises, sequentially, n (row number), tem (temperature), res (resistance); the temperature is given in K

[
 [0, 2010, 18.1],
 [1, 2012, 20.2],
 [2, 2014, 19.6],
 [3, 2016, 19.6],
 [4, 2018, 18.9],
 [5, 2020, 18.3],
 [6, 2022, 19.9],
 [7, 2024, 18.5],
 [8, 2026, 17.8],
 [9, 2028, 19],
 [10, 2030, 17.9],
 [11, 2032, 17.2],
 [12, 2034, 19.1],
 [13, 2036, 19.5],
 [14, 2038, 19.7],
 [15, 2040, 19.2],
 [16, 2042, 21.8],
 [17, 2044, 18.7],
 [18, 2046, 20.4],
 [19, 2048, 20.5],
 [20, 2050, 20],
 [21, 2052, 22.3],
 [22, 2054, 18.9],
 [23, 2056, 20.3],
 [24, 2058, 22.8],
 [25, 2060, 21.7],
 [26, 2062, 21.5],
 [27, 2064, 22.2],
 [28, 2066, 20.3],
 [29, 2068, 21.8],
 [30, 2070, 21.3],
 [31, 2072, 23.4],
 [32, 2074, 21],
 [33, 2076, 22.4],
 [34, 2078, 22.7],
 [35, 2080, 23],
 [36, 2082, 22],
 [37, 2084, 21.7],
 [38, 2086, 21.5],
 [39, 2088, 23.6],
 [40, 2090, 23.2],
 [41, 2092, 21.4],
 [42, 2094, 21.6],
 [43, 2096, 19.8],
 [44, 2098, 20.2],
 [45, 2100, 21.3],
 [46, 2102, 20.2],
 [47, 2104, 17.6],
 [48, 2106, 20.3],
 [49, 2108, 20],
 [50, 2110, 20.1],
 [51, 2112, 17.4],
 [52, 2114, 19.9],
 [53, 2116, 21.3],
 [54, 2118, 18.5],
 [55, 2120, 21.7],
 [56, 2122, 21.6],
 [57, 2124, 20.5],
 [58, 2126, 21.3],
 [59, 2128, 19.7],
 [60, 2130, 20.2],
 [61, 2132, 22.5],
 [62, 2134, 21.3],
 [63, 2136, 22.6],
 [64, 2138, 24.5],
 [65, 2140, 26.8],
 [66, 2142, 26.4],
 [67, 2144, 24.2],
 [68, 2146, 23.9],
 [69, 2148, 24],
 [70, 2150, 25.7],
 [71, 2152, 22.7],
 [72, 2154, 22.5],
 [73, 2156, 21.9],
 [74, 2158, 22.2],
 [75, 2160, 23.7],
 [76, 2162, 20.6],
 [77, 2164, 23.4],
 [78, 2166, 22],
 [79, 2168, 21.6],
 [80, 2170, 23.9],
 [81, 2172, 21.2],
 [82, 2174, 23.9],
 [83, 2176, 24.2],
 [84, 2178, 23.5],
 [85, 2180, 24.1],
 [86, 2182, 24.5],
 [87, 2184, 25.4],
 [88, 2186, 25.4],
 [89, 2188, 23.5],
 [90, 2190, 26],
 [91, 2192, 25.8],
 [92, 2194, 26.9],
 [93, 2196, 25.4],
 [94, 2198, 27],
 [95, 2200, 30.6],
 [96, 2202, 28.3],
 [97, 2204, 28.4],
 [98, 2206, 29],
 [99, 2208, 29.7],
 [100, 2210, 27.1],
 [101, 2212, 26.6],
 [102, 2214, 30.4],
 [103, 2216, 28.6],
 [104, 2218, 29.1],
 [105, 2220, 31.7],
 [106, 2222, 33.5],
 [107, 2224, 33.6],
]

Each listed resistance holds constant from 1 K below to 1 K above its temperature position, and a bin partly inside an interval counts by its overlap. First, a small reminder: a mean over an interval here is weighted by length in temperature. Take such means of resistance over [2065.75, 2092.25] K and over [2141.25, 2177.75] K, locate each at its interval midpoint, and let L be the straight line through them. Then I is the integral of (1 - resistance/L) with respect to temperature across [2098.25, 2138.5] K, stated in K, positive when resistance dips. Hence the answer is 3.7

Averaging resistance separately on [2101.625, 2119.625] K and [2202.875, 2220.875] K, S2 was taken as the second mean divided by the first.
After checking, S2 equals 1.5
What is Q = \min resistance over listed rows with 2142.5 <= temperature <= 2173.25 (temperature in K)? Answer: 20.6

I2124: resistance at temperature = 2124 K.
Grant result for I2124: 20.5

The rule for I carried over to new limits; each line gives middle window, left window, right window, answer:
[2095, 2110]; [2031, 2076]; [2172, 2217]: 1.8 K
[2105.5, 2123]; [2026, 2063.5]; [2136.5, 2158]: 2.1 K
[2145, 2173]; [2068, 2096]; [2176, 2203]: 2.2 K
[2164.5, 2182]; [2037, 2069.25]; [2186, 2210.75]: 2.0 K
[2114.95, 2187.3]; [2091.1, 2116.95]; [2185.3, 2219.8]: 2.4 K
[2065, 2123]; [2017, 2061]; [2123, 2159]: 0.9 K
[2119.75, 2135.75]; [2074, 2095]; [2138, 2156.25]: 1.7 K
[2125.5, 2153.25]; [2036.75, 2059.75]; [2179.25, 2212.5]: 1.2 K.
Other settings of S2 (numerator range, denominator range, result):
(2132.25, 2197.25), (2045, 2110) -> 1.12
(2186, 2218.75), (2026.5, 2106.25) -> 1.32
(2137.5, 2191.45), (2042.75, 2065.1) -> 1.14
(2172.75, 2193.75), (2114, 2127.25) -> 1.19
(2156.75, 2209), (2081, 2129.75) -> 1.21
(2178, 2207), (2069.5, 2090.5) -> 1.18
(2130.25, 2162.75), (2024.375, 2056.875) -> 1.20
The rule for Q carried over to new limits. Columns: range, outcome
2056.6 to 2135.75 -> 17.4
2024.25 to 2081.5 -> 17.2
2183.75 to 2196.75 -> 23.5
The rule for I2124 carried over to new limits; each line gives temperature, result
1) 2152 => 22.7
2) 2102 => 20.2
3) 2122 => 21.6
